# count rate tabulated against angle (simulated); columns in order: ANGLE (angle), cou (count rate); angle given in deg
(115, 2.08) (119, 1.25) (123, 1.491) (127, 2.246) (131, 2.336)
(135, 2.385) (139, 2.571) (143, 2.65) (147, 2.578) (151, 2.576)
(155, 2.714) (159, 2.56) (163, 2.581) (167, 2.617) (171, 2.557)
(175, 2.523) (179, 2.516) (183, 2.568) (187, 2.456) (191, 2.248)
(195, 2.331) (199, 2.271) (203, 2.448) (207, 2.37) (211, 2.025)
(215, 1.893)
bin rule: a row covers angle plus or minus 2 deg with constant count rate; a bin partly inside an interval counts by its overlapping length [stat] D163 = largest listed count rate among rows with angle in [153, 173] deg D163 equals 2.714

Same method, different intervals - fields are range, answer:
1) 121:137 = 2.385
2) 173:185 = 2.568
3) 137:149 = 2.65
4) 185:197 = 2.456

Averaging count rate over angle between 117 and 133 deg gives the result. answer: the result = 1.83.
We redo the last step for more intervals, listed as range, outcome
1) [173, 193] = 2.46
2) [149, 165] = 2.61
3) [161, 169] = 2.6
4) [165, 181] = 2.55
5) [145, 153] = 2.58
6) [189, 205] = 2.32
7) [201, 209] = 2.41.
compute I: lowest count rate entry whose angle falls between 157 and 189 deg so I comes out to 2.456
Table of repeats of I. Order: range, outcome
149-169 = 2.56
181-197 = 2.248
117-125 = 1.25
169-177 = 2.523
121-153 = 1.491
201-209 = 2.37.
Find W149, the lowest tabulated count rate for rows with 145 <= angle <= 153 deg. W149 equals 2.576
